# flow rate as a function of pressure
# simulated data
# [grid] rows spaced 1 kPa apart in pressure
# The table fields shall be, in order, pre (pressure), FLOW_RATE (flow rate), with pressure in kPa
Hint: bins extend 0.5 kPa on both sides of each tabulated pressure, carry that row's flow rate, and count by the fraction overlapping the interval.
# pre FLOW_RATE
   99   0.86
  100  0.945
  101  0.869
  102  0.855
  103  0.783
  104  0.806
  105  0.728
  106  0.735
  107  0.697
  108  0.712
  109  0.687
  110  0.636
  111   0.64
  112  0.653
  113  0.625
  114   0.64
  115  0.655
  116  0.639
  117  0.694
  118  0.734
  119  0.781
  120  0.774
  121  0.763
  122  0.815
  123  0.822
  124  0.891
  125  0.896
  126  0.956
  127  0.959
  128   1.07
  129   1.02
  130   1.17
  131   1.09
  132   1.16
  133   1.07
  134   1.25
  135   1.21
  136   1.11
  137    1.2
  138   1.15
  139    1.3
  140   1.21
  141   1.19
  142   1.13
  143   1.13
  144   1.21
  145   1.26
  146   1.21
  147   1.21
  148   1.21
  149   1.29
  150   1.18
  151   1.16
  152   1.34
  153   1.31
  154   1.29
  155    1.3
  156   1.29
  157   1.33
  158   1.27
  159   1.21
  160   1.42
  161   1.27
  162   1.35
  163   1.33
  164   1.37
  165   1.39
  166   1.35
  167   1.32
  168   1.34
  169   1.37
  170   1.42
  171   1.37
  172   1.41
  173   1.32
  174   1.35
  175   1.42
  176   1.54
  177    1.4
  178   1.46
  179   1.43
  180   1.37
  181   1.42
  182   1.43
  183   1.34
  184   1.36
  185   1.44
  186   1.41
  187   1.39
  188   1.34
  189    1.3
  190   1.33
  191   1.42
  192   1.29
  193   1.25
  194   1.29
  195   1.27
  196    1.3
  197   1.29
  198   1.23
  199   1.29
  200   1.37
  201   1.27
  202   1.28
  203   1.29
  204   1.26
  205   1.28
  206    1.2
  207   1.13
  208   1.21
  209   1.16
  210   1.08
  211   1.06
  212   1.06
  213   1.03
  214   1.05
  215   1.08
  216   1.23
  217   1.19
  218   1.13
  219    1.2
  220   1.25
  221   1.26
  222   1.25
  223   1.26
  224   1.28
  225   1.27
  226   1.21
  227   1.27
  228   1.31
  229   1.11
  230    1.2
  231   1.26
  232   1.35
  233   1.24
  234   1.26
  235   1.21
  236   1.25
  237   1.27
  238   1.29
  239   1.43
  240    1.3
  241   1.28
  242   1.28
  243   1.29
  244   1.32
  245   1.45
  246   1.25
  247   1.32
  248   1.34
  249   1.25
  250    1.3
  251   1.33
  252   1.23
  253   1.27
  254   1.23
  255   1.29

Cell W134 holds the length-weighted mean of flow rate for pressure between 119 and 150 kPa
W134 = 1.09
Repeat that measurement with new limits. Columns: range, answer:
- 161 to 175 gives 1.36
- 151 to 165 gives 1.31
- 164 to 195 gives 1.37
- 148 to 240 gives 1.29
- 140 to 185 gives 1.32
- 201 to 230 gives 1.19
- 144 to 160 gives 1.26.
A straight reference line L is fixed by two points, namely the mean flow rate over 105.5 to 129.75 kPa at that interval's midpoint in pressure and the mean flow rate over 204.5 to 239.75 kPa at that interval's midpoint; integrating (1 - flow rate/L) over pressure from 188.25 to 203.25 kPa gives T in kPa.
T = -2.7 kPa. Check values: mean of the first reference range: 0.775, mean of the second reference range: 1.21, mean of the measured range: 1.3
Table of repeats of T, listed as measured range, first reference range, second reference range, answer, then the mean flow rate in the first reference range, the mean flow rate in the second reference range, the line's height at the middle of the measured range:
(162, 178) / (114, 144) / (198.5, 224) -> -4.2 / 0.992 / 1.2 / 1.09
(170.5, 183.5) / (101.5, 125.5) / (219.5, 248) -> -4.9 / 0.736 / 1.28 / 1.02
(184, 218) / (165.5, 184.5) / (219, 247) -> 2.4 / 1.39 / 1.27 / 1.34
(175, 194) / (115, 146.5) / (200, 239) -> -4.1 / 1.02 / 1.22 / 1.14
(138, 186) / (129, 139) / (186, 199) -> -3.4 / 1.16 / 1.31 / 1.23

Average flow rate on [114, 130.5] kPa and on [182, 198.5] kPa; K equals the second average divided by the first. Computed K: 1.57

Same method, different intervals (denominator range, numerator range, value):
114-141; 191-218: 1.24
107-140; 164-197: 1.52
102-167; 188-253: 1.20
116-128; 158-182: 1.66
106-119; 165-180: 2.06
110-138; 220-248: 1.42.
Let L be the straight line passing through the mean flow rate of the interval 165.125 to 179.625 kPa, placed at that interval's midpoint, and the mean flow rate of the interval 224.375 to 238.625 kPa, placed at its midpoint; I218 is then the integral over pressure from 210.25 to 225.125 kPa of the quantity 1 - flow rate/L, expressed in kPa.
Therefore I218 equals 1.3 kPa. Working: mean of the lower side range 1.39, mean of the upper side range 1.25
